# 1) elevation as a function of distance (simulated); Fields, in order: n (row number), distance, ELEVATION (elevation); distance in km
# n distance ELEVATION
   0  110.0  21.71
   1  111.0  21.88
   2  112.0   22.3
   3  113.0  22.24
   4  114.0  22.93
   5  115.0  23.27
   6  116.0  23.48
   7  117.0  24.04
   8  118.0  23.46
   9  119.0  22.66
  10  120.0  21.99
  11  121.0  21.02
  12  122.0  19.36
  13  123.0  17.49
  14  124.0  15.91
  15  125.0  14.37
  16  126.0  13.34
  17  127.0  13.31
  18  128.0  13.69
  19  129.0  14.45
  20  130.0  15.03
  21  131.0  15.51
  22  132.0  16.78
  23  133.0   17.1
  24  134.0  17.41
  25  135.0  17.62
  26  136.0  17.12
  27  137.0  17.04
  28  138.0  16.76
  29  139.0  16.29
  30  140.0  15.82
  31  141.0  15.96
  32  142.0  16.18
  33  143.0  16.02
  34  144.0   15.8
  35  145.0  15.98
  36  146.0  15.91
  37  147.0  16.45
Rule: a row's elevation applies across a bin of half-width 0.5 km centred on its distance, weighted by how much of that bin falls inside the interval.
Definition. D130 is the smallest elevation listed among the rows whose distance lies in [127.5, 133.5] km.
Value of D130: 13.69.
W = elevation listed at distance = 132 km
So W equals 16.78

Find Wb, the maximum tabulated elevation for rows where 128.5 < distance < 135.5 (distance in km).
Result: 17.62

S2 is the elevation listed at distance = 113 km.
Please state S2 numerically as 22.24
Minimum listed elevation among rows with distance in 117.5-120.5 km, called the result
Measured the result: 21.99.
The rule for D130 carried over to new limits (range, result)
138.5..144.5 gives 15.8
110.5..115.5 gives 21.88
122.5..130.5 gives 13.31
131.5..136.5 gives 16.78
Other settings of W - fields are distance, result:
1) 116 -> 23.48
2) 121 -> 21.02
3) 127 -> 13.31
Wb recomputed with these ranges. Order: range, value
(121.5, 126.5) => 19.36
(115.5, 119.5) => 24.04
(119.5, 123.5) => 21.99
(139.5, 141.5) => 15.96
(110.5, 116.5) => 23.48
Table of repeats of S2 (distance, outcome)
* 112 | 22.3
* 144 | 15.8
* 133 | 17.1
